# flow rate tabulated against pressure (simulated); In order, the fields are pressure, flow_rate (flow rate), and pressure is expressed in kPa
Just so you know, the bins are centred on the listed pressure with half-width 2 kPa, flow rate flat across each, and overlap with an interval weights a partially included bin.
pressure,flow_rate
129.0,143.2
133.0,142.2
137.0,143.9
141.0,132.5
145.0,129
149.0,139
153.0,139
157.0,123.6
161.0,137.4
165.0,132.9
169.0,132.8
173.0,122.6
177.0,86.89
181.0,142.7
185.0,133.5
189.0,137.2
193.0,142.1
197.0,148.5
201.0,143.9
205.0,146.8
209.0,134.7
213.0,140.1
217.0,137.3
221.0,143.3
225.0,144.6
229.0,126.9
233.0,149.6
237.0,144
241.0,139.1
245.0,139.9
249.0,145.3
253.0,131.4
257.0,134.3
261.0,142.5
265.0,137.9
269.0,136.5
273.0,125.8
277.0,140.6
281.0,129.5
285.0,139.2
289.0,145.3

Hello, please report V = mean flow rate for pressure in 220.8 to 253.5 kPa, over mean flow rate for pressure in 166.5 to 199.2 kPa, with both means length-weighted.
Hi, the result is 1.1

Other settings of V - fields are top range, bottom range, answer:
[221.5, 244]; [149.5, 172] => 1.06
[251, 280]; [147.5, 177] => 1.05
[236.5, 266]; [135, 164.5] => 1.03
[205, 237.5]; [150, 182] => 1.10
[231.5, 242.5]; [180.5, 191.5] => 1.05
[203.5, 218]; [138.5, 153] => 1.04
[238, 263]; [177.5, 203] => 1.01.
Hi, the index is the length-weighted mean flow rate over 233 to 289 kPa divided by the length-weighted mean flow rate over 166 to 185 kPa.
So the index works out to 1.1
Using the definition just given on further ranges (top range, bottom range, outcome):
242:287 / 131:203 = 1.02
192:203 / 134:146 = 1.06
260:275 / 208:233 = 0.97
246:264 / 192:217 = 0.97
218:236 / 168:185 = 1.16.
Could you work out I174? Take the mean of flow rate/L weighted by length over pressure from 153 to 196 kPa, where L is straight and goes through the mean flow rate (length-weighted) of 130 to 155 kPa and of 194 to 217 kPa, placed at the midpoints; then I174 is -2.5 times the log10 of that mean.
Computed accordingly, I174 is 0.08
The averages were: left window 138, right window 142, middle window 130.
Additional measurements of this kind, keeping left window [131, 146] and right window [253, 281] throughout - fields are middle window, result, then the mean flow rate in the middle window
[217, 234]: -0.03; 140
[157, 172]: 0.04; 132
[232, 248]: -0.05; 143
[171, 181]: 0.21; 112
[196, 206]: -0.07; 146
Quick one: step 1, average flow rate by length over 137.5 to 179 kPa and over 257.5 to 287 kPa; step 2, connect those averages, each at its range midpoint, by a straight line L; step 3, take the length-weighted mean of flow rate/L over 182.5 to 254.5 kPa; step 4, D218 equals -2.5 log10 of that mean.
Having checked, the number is -0.07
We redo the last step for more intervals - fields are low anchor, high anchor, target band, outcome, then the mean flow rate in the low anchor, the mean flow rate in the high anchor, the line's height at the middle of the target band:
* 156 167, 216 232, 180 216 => -0.04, 132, 139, 136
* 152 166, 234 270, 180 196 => -0.03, 133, 139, 135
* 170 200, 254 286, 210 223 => -0.06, 131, 136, 133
